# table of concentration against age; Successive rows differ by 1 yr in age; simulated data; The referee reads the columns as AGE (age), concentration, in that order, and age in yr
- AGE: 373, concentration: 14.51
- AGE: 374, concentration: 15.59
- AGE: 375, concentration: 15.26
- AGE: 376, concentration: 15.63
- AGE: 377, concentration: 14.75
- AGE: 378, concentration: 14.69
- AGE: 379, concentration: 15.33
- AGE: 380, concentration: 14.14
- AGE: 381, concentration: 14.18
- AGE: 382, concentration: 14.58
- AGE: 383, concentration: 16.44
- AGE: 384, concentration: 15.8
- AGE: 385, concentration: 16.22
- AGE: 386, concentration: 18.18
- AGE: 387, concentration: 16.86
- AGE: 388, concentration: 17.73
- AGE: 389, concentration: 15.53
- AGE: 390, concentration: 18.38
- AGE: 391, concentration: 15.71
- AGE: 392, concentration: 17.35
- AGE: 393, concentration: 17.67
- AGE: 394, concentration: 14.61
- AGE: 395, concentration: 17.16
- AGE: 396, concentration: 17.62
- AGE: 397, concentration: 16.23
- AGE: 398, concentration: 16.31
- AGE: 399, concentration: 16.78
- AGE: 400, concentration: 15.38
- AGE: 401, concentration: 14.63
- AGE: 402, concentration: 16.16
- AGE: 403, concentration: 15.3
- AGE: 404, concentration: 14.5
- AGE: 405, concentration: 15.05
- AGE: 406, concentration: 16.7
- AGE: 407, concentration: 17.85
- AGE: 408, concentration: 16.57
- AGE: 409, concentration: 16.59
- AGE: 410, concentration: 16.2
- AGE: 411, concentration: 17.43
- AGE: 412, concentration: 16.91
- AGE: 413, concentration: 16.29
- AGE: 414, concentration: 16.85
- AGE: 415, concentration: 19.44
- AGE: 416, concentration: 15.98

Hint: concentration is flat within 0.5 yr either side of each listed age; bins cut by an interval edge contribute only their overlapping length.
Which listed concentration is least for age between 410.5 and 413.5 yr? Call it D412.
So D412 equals 16.29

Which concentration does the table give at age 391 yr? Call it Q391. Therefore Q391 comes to 15.71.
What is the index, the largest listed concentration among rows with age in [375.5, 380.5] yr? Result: 15.63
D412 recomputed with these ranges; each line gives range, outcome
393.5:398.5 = 14.61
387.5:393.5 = 15.53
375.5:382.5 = 14.14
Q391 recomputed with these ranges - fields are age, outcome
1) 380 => 14.14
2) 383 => 16.44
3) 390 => 18.38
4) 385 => 16.22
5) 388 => 17.73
